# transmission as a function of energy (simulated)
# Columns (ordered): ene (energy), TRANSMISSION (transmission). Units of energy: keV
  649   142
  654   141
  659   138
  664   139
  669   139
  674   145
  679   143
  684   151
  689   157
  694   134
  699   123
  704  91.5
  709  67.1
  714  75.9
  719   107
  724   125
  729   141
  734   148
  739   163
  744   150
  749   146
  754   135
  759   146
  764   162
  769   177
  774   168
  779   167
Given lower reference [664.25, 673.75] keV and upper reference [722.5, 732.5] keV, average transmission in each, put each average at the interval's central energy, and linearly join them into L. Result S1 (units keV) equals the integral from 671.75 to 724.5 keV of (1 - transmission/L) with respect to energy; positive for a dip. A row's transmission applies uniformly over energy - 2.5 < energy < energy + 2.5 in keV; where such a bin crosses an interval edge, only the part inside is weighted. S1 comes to 7.0 keV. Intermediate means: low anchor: 140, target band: 120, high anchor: 135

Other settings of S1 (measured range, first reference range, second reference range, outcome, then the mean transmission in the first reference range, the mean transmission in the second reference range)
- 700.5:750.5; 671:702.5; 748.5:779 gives 9.6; 141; 157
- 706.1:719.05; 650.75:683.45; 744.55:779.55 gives 6.1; 141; 156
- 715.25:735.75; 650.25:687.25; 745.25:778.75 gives 3.4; 143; 156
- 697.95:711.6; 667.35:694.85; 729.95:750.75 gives 5.3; 146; 151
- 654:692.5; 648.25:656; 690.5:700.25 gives -2.1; 141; 132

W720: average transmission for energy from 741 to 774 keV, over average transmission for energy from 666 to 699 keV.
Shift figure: 1.08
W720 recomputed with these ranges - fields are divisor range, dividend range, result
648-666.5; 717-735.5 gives 0.93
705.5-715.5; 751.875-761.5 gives 1.93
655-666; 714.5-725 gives 0.77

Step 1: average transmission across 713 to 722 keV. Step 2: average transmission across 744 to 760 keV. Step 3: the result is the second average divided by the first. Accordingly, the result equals 1.49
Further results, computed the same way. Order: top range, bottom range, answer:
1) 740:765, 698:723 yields 1.59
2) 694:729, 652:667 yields 0.75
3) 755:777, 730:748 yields 1.06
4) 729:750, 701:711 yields 1.84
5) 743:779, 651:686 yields 1.10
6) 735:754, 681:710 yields 1.21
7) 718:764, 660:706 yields 1.04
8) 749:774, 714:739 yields 1.21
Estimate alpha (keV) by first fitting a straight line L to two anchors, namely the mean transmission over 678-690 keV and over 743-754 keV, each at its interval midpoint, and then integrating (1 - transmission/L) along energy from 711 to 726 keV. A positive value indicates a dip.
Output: 4.7 keV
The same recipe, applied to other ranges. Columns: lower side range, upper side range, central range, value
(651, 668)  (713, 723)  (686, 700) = -2.9 keV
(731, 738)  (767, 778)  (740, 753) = 0.7 keV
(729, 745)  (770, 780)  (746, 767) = 1.7 keV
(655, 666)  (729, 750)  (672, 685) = -0.4 keV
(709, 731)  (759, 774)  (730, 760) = -2.4 keV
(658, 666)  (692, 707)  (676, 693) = -3.5 keV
